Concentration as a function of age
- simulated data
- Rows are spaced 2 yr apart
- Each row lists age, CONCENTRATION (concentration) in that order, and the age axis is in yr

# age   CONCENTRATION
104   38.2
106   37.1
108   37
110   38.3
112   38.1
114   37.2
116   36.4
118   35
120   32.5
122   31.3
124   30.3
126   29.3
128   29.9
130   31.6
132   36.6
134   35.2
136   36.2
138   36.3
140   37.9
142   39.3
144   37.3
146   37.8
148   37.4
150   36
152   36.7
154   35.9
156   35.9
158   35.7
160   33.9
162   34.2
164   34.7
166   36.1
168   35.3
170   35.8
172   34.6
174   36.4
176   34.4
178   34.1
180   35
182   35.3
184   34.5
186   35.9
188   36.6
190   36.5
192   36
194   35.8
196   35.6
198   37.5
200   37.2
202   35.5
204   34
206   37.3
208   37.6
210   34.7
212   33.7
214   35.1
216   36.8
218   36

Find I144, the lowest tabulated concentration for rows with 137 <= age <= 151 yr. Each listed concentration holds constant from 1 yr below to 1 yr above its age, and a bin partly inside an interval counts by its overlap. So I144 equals 36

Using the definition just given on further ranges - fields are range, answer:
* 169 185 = 34.1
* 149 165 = 33.9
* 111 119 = 35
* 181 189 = 34.5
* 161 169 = 34.2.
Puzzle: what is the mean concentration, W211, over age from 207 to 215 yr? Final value 35.3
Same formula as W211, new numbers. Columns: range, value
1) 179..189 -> 35.5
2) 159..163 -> 34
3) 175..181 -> 34.5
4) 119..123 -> 31.9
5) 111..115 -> 37.7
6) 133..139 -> 35.9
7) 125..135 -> 32.5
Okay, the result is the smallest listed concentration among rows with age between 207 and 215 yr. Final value 33.7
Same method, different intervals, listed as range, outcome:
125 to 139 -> 29.3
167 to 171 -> 35.3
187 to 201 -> 35.6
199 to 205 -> 34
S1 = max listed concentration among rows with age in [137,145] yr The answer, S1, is 39.3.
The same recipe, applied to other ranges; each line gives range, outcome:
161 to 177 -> 36.4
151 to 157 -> 36.7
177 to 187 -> 35.9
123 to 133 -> 36.6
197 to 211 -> 37.6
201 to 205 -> 35.5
